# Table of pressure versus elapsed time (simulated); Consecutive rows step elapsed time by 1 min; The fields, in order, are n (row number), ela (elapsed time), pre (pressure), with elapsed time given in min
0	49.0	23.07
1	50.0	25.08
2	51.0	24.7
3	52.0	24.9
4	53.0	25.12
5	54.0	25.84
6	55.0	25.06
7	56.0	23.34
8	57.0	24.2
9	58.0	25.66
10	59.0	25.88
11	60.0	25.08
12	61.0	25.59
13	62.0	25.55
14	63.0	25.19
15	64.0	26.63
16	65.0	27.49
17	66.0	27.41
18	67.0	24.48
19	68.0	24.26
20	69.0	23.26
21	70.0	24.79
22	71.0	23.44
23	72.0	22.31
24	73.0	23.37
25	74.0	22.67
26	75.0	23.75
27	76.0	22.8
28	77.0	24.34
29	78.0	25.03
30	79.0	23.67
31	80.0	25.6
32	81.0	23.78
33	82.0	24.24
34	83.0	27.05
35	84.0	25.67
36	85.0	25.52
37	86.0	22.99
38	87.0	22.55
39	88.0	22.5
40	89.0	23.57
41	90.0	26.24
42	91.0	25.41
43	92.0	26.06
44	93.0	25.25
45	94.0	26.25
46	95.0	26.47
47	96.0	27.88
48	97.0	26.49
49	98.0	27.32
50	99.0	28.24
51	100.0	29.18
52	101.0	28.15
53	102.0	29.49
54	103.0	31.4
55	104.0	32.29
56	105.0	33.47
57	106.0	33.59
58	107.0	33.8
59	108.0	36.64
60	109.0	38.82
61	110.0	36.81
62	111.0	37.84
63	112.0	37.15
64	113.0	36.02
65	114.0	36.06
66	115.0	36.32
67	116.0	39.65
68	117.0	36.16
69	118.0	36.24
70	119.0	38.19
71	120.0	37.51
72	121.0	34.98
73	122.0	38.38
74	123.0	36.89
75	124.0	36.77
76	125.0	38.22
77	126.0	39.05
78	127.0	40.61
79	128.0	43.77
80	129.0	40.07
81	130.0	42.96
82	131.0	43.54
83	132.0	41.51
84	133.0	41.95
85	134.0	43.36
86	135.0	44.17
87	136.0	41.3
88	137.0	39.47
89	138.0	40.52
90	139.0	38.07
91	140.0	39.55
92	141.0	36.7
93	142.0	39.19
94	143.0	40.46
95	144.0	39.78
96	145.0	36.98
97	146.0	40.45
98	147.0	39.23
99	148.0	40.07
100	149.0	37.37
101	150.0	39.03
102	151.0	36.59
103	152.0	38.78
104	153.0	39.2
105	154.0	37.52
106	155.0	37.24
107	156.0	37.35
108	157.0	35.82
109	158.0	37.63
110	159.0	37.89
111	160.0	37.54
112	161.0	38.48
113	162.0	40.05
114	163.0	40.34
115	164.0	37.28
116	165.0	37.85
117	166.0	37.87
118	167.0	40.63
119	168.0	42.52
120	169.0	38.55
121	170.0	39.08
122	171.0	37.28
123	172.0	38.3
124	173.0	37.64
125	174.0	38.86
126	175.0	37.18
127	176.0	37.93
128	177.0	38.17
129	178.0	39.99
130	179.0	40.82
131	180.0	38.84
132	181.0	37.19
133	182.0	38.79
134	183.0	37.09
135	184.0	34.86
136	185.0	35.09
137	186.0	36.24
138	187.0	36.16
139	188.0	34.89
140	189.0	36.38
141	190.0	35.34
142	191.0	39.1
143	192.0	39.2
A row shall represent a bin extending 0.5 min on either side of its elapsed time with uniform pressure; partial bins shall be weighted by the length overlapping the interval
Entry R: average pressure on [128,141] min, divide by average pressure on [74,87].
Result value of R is 1.69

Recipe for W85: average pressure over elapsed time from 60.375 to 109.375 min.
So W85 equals 26.5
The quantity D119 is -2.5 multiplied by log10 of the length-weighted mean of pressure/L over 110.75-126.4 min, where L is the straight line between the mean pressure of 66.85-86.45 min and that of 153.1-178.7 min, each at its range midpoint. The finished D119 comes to -0.20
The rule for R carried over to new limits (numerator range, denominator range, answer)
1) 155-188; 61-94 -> 1.54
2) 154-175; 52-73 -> 1.54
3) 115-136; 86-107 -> 1.44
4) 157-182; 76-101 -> 1.52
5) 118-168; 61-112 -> 1.44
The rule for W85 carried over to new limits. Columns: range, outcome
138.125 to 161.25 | 38.3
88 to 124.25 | 32.4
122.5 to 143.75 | 40.4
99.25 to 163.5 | 37.8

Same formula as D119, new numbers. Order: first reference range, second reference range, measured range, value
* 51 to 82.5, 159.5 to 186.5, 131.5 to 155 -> -0.15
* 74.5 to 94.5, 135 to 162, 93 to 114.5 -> -0.11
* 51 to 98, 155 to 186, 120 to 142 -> -0.22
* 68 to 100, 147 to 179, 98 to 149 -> -0.18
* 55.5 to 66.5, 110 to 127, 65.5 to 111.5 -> 0.16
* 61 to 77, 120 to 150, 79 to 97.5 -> 0.15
